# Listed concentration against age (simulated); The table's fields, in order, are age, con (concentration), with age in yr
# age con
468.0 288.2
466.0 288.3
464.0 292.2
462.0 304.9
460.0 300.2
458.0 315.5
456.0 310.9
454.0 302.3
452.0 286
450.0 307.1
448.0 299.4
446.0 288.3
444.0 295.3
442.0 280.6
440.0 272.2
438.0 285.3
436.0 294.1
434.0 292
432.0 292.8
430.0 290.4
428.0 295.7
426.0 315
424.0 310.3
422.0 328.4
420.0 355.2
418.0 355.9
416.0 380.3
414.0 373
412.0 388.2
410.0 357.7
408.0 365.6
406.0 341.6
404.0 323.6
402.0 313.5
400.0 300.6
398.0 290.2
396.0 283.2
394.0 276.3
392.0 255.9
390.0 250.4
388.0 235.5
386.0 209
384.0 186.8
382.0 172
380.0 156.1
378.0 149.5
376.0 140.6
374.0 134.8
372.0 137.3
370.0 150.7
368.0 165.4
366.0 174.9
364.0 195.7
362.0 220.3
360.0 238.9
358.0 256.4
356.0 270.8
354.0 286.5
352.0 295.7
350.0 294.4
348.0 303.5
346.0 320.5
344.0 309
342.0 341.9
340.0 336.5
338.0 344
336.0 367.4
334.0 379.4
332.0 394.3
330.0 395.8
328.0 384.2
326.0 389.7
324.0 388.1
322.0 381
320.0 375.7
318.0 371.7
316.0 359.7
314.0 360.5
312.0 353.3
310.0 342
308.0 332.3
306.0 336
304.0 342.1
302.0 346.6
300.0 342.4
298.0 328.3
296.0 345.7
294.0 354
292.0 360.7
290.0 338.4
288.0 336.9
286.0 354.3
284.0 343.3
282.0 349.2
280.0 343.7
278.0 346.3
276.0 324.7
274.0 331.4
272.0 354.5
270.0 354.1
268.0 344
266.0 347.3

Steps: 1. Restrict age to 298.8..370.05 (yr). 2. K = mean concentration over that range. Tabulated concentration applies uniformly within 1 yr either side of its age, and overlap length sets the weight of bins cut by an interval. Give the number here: 320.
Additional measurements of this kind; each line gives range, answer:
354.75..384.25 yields 184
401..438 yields 331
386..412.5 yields 301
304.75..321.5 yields 355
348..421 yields 258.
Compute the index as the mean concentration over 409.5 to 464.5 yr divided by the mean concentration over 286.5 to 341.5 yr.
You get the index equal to 0.9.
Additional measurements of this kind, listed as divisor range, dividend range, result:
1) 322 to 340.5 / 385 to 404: 0.72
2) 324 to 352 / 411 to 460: 0.89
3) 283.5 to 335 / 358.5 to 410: 0.64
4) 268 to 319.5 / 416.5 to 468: 0.87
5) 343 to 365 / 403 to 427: 1.29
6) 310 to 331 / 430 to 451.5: 0.78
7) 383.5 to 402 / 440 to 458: 1.14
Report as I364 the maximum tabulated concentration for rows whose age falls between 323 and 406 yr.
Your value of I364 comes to 395.8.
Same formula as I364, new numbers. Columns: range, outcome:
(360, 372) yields 238.9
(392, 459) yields 388.2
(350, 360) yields 295.7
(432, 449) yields 299.4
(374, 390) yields 250.4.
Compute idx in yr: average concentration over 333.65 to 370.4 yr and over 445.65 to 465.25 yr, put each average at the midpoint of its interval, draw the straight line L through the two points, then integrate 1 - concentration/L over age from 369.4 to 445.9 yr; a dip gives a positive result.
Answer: 4.0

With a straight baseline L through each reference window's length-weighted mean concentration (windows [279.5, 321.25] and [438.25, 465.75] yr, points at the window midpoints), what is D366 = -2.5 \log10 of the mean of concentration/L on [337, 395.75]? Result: 0.36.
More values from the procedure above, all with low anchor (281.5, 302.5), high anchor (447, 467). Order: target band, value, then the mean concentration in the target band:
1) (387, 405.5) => 0.12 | 283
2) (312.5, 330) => -0.12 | 377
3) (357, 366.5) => 0.43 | 219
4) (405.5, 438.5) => -0.07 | 331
